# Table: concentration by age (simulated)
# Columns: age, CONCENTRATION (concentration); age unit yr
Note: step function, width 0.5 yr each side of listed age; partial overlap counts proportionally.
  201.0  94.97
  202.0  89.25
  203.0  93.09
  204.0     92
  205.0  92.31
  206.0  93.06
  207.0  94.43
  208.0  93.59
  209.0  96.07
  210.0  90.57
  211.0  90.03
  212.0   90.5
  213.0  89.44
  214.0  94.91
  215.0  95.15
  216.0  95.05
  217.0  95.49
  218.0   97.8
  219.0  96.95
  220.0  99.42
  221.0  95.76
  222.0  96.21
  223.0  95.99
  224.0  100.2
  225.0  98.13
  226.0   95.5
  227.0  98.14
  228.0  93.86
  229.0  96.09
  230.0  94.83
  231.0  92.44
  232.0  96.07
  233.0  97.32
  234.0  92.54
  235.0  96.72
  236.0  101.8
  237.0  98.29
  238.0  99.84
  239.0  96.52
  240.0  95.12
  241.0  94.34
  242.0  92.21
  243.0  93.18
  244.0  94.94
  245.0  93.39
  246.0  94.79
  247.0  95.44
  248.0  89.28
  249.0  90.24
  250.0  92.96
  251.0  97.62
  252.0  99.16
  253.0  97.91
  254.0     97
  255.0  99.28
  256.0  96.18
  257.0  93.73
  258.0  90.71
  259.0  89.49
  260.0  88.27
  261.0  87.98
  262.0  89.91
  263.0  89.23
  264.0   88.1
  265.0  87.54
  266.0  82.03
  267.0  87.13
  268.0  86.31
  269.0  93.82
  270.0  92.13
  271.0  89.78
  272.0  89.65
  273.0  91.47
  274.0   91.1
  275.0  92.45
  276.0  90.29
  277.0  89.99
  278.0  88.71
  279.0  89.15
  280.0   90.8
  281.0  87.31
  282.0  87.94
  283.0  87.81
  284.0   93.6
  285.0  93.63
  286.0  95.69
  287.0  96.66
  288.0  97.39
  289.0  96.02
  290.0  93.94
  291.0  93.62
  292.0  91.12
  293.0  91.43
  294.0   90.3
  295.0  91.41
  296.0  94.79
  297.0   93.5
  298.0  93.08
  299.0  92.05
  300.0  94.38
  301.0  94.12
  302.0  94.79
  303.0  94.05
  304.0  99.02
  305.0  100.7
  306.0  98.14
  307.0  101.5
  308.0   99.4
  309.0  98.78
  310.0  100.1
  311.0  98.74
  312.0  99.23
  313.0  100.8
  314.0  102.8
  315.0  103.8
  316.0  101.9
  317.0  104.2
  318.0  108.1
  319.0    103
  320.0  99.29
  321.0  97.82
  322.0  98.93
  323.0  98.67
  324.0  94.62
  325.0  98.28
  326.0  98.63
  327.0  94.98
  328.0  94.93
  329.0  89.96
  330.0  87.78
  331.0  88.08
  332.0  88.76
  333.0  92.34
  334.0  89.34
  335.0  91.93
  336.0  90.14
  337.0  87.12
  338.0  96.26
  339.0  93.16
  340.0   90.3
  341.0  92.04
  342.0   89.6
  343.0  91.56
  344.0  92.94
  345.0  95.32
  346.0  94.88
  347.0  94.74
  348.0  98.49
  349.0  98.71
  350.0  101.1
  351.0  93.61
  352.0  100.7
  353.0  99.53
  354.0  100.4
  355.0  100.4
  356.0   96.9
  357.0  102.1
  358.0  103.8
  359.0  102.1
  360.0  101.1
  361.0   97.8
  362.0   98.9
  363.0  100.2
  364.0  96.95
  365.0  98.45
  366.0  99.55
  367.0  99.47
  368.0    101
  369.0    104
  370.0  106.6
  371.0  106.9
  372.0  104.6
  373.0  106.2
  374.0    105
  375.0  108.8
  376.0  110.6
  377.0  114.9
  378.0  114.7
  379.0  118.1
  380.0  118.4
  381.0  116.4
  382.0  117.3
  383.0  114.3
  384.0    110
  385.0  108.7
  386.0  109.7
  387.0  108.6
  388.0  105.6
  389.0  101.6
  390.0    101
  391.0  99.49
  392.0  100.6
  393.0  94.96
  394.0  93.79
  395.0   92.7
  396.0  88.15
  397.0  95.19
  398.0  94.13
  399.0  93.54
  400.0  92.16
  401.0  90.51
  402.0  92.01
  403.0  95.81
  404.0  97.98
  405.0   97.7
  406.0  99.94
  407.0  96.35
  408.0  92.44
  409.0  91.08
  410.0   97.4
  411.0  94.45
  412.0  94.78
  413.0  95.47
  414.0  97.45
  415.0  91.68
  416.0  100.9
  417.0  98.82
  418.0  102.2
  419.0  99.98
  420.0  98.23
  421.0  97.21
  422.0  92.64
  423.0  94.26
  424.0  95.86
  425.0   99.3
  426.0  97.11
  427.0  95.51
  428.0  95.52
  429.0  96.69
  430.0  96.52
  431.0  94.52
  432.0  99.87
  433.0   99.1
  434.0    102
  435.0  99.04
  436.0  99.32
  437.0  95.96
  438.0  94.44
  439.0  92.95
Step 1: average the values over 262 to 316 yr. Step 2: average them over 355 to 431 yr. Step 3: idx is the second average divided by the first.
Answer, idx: 1.08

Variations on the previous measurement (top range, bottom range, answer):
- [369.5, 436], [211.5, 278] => 1.07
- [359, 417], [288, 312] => 1.06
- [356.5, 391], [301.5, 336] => 1.09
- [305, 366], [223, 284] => 1.05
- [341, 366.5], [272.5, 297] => 1.06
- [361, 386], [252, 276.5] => 1.18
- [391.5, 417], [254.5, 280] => 1.05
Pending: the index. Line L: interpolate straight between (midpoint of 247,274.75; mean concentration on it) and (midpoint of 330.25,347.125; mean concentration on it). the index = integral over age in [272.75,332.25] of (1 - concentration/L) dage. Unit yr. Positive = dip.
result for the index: -2.4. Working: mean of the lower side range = 91.5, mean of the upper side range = 91.6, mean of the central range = 95.3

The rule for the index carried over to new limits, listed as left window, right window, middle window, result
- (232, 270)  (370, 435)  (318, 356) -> 0.9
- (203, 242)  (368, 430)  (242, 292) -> 2.4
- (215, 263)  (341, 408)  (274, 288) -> 0.8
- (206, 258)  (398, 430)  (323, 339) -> 0.5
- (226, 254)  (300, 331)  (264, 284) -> 1.5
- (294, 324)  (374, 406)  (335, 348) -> 1.0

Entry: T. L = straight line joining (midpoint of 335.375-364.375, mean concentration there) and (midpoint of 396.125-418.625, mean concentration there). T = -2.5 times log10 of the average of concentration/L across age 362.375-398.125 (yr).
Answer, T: -0.09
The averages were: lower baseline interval 96.6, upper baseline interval 95.4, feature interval 105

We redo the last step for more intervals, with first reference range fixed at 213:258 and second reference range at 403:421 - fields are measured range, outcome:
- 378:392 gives -0.14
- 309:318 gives -0.06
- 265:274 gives 0.08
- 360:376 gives -0.06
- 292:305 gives 0.03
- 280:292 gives 0.04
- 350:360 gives -0.04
